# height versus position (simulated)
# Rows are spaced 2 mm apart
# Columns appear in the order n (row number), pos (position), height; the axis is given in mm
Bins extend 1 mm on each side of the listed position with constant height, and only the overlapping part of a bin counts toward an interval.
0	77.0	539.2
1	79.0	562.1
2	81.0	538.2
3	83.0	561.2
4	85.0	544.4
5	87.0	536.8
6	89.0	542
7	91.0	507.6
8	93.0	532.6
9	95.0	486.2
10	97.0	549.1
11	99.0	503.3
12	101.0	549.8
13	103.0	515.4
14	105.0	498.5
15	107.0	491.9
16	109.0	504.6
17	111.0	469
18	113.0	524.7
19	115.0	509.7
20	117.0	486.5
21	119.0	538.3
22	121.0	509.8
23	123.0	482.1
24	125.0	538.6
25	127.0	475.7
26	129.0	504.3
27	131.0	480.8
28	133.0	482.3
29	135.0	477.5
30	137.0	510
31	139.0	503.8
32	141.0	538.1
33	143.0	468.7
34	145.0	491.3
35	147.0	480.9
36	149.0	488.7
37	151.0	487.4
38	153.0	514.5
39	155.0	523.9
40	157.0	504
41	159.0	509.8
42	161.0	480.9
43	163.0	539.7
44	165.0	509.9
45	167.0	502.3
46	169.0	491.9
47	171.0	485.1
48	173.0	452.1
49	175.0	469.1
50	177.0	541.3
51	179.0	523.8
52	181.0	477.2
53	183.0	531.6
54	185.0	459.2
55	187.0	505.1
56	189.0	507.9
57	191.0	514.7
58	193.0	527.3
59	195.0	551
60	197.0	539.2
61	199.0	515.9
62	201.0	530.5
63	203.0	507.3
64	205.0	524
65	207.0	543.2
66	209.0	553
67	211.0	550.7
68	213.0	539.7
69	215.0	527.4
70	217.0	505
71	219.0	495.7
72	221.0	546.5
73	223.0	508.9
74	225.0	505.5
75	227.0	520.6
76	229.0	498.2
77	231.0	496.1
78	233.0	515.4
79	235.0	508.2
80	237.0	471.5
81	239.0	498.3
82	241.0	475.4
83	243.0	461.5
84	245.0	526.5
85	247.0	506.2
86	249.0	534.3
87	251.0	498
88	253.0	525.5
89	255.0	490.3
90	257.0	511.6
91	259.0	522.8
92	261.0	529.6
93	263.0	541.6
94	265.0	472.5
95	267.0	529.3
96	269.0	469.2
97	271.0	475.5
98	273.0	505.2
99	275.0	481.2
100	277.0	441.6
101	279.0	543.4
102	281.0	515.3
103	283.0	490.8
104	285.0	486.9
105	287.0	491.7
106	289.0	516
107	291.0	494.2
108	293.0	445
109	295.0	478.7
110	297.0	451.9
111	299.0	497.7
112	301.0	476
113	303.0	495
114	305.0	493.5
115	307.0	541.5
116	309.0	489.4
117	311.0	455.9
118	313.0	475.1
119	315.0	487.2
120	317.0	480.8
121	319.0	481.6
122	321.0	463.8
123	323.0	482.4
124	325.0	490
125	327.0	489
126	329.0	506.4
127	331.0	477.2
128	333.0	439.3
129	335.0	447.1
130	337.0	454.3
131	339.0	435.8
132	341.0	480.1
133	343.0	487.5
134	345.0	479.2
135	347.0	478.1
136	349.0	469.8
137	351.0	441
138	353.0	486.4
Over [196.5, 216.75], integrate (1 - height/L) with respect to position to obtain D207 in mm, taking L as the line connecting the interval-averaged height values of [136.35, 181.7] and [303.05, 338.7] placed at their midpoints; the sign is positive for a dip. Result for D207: -1.6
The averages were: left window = 500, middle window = 532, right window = 479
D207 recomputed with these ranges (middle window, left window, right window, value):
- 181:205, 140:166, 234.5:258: -0.7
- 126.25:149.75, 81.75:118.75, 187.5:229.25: 1.3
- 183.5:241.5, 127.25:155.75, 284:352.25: -3.2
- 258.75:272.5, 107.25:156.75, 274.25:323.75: -0.4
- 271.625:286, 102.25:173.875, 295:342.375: -0.3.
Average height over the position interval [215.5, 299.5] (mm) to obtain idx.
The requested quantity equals 500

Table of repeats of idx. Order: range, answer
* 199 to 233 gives 522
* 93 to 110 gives 514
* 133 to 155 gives 497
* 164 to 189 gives 496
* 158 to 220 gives 513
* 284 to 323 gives 484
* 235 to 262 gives 504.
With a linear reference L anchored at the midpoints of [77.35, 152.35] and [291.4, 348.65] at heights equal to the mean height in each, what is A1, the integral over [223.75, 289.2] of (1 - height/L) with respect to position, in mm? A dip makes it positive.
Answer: -1.9 mm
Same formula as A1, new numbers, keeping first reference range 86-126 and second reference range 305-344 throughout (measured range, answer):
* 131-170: 0.5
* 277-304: -0.3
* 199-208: -0.5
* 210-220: -0.6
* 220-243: -0.4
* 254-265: -0.6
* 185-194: -0.1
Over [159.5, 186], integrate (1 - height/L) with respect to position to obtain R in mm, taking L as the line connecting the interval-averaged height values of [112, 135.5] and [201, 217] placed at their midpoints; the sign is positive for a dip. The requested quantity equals 1.12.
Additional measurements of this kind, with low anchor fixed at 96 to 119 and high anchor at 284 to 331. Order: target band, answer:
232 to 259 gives -0.5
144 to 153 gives 0.3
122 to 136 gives 0.4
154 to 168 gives -0.2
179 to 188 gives 0.1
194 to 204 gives -0.6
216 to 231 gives -0.4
